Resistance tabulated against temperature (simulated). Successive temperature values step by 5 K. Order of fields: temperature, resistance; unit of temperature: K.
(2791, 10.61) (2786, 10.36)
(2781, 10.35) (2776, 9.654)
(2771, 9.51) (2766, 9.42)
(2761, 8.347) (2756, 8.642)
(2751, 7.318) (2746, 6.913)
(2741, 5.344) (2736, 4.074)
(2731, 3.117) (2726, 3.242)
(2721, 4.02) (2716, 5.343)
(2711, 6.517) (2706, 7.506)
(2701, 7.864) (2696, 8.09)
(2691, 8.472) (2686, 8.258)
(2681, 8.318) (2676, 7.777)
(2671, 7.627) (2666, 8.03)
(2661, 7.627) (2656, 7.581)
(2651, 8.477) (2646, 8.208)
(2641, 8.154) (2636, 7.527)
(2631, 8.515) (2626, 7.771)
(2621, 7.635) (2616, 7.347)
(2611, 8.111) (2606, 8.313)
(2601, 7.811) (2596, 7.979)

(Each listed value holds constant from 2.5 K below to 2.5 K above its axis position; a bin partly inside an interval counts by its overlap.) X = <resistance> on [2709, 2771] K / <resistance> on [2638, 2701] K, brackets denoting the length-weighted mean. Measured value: 0.77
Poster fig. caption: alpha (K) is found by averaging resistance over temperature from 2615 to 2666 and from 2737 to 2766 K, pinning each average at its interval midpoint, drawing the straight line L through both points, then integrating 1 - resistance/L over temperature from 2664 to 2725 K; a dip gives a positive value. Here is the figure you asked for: 3.4 K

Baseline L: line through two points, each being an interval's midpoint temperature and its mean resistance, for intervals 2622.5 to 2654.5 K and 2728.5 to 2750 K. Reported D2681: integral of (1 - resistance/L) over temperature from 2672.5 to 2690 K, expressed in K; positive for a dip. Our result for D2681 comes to -3.5 K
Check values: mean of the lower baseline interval 8.08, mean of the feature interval 8.12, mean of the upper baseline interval 5.03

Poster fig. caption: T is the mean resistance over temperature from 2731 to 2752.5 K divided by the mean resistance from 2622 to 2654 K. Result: 0.68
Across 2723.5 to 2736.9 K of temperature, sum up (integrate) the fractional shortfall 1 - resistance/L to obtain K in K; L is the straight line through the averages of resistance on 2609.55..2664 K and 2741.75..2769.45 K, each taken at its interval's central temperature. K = 7.7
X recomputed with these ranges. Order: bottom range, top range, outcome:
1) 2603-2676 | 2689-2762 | 0.79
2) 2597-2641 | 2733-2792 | 1.05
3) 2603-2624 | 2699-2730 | 0.71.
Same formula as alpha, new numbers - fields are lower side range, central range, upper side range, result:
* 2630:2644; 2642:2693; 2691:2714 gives -1.5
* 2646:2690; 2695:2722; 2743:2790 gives 5.7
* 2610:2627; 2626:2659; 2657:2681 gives -1.3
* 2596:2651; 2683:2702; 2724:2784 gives -1.6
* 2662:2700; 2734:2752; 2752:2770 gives 5.8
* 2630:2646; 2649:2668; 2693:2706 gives 0.2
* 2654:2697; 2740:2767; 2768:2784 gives 5.0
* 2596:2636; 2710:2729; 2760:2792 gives 9.4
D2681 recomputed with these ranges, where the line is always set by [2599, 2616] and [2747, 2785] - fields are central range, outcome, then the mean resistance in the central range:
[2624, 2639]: 0.34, 7.95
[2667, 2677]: 0.78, 7.74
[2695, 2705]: 0.80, 7.89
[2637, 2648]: 0.15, 8.09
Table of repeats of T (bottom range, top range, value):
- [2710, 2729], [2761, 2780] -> 2.05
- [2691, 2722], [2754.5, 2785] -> 1.37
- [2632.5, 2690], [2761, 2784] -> 1.20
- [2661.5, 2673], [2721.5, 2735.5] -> 0.44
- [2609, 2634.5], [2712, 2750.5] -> 0.61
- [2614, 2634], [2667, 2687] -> 1.02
